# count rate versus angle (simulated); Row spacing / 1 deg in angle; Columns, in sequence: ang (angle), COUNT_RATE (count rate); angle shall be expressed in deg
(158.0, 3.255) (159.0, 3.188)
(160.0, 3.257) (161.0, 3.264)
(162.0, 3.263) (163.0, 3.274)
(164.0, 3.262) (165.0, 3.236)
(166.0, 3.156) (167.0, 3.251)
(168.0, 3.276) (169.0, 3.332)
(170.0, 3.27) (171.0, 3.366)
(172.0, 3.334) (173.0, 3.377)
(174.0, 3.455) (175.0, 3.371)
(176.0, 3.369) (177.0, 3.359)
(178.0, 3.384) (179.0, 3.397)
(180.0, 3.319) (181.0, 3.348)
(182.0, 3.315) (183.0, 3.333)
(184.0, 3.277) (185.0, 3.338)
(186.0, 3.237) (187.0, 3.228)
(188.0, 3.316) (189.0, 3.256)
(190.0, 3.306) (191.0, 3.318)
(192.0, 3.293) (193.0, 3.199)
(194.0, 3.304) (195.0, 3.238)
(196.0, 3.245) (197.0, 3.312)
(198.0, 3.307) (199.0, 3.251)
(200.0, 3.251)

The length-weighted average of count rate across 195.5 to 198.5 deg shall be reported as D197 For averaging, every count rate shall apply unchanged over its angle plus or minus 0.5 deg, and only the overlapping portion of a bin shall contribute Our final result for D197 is 3.29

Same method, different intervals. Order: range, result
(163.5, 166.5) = 3.22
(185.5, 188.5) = 3.26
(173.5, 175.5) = 3.41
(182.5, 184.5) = 3.31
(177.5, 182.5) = 3.35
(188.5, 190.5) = 3.28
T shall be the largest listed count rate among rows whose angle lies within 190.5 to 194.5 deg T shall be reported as 3.318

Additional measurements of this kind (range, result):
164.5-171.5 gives 3.366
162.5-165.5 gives 3.274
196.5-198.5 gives 3.312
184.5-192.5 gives 3.338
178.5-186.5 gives 3.397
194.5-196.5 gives 3.245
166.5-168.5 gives 3.276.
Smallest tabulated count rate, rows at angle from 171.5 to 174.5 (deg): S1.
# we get 3.334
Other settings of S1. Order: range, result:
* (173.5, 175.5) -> 3.371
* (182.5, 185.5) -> 3.277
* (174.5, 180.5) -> 3.319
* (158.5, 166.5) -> 3.156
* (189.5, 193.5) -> 3.199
